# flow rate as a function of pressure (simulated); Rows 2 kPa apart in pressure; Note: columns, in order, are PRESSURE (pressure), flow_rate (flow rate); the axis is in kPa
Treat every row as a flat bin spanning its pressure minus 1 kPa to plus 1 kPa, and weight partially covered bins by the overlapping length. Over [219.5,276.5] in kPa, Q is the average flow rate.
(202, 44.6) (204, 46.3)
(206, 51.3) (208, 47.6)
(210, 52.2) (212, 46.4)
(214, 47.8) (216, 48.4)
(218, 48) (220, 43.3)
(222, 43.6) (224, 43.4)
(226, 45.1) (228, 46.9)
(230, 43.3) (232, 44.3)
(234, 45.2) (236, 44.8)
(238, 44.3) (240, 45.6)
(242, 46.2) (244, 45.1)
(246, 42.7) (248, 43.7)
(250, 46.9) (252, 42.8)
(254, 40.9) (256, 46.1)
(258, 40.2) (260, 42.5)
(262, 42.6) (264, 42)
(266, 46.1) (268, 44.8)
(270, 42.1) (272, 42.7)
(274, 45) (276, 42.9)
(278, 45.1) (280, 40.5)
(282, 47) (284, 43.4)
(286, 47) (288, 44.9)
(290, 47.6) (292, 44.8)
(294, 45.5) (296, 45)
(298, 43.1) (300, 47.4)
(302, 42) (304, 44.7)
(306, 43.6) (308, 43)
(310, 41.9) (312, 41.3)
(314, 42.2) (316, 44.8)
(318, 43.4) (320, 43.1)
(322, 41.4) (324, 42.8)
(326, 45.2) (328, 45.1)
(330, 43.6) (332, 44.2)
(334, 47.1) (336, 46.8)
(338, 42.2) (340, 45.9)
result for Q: 44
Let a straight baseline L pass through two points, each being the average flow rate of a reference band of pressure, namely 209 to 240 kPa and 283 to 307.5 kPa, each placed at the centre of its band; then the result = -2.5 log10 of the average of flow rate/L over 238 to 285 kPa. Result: 0.04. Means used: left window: 45.8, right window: 44.9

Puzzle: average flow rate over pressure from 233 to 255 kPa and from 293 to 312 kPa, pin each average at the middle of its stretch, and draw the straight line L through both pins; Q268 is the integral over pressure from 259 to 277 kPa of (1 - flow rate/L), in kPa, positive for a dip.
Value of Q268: 0.3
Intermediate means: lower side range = 44.4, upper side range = 43.9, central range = 43.4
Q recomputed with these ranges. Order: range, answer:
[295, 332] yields 43.6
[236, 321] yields 44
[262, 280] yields 43.6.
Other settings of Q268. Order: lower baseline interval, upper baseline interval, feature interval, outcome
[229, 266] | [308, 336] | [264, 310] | -0.6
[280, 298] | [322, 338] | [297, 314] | 0.6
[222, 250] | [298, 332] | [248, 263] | 0.4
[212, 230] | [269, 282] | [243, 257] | 0.1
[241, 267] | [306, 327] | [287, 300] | -0.6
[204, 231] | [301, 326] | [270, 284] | 0.2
